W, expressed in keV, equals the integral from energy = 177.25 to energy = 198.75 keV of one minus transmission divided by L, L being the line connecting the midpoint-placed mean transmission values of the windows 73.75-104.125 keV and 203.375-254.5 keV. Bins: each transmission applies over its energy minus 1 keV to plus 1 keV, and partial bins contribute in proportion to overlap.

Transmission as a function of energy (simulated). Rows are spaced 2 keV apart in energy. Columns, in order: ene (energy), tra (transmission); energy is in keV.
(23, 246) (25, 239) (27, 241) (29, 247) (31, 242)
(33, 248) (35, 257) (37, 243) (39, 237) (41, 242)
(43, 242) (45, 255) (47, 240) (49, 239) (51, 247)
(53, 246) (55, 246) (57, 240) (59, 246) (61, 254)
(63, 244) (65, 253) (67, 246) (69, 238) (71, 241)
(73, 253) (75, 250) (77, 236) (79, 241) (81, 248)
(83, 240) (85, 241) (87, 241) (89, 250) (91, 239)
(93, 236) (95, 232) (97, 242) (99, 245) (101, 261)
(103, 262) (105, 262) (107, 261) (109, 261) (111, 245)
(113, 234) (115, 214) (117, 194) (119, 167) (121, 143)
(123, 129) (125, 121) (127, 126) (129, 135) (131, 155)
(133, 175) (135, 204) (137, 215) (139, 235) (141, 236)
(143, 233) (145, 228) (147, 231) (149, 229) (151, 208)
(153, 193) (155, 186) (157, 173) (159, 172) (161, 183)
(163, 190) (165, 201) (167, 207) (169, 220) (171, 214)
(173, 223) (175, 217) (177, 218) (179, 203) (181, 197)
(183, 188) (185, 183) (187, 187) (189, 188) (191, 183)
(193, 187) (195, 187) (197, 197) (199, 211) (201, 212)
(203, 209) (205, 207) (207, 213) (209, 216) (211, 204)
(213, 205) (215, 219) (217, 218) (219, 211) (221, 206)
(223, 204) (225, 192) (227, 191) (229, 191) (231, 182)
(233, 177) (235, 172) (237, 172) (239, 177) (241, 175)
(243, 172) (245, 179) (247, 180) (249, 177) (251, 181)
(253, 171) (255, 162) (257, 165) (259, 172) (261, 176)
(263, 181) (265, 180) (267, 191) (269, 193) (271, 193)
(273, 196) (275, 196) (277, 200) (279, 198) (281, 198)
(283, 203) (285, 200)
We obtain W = 1.6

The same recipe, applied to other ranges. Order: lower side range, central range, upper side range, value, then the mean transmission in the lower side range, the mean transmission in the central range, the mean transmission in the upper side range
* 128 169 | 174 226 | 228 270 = -3.89 keV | 200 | 202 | 177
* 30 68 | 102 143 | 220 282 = 4.38 keV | 246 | 200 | 184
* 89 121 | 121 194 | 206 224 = 9.76 keV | 234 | 193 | 211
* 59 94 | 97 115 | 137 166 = -1.67 keV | 244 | 251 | 207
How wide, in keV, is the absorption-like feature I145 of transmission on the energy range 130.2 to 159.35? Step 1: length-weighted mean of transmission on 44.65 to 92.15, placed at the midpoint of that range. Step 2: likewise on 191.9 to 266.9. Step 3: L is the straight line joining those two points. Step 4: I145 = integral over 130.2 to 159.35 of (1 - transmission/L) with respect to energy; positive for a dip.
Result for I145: 1.70 keV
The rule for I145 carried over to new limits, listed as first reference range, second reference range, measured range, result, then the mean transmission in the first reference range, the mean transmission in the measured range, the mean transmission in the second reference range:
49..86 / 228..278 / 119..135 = 5.56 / 245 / 146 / 180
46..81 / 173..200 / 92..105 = -0.93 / 245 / 248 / 197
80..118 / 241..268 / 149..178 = 1.80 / 243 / 201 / 176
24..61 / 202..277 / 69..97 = -1.05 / 245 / 242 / 189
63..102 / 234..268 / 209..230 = -1.82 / 244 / 205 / 175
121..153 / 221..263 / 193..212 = -2.32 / 189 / 205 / 179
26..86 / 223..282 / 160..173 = 0.36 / 245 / 204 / 183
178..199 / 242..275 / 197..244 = -2.83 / 191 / 197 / 180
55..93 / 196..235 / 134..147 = -0.06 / 244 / 226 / 203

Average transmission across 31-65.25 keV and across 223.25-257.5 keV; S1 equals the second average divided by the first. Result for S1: 0.73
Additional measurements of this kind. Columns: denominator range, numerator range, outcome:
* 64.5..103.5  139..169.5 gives 0.85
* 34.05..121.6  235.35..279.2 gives 0.75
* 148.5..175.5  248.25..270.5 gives 0.89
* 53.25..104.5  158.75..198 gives 0.81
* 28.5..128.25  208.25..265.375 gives 0.80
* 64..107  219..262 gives 0.73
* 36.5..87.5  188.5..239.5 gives 0.81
